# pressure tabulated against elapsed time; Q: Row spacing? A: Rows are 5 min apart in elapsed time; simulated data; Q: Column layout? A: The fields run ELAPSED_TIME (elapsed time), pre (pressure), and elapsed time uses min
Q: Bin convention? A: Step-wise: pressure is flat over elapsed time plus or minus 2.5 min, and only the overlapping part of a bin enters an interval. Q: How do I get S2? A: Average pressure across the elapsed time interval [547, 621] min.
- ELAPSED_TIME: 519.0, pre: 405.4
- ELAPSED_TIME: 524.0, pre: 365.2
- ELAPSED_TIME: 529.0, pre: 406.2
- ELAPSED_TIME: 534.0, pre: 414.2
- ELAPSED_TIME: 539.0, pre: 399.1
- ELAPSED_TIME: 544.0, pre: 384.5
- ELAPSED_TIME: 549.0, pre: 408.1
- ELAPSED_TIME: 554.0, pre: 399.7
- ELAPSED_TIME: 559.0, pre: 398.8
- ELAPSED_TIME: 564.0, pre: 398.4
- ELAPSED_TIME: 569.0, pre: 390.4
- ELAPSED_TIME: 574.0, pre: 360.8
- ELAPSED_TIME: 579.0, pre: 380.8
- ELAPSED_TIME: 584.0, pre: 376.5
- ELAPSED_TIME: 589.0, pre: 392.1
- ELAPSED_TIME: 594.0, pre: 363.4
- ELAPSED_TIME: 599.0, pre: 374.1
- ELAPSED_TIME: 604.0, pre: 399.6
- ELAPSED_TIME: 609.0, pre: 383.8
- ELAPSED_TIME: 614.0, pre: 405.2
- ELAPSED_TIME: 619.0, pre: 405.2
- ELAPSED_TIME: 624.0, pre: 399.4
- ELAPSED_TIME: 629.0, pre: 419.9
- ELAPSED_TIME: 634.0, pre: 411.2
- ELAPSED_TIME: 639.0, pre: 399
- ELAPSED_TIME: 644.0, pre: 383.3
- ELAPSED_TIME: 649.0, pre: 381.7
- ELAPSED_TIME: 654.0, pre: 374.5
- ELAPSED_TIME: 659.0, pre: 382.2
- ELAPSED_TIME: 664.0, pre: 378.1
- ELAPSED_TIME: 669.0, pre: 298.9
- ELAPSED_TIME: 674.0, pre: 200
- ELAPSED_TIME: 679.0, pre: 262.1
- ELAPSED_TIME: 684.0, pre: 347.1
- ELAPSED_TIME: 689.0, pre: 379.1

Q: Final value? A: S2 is 389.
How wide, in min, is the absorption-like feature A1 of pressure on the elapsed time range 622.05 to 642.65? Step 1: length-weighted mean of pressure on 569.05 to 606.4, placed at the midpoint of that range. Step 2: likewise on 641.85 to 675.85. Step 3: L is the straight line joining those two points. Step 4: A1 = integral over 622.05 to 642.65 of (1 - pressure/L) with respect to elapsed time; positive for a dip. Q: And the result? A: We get -2.8 min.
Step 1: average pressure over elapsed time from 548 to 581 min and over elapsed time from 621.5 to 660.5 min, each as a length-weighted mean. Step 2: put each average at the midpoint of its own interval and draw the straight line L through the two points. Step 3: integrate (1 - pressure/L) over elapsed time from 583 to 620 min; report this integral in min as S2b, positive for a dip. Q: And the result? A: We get 0.5 min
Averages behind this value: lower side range 390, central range 387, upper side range 394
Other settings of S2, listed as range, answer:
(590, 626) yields 390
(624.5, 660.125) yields 394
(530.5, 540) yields 408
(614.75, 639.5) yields 407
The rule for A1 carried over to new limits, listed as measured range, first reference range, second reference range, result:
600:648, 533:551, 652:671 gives -3.5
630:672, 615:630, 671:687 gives -4.4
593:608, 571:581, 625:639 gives 0.3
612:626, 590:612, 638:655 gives -0.8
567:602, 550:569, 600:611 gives 1.5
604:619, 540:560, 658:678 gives -2.0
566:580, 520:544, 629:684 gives 0.1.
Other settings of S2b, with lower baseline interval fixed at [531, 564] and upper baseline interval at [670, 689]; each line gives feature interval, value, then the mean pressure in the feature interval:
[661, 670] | -1.5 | 348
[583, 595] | -0.5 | 379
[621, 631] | -2.3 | 409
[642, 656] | -3.0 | 380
